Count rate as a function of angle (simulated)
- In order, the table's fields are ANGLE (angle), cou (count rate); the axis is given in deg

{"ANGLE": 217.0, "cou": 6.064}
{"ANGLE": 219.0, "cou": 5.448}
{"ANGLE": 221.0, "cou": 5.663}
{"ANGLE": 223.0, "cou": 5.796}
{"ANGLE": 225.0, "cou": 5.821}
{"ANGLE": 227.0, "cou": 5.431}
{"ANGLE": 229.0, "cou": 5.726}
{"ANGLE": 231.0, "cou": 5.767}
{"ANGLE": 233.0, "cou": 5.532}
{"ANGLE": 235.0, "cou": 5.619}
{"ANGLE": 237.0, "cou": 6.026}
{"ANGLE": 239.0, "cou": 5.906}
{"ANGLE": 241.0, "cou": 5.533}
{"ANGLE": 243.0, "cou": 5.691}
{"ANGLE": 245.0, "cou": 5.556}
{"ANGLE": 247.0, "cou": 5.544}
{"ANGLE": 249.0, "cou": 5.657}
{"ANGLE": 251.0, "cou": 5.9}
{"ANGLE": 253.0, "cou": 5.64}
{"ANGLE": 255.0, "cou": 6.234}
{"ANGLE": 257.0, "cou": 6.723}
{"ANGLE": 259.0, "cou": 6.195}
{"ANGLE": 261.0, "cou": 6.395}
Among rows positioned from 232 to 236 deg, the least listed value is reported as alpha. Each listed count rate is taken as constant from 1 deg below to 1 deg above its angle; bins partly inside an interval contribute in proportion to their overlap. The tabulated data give 5.532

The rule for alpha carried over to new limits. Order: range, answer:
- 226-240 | 5.431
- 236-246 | 5.533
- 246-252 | 5.544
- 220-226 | 5.663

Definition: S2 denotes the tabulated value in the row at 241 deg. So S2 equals 5.533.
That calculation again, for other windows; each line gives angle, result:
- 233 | 5.532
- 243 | 5.691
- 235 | 5.619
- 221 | 5.663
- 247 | 5.544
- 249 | 5.657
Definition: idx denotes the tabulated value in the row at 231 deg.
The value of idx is 5.767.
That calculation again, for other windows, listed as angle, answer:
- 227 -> 5.431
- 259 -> 6.195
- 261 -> 6.395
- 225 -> 5.821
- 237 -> 6.026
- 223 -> 5.796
